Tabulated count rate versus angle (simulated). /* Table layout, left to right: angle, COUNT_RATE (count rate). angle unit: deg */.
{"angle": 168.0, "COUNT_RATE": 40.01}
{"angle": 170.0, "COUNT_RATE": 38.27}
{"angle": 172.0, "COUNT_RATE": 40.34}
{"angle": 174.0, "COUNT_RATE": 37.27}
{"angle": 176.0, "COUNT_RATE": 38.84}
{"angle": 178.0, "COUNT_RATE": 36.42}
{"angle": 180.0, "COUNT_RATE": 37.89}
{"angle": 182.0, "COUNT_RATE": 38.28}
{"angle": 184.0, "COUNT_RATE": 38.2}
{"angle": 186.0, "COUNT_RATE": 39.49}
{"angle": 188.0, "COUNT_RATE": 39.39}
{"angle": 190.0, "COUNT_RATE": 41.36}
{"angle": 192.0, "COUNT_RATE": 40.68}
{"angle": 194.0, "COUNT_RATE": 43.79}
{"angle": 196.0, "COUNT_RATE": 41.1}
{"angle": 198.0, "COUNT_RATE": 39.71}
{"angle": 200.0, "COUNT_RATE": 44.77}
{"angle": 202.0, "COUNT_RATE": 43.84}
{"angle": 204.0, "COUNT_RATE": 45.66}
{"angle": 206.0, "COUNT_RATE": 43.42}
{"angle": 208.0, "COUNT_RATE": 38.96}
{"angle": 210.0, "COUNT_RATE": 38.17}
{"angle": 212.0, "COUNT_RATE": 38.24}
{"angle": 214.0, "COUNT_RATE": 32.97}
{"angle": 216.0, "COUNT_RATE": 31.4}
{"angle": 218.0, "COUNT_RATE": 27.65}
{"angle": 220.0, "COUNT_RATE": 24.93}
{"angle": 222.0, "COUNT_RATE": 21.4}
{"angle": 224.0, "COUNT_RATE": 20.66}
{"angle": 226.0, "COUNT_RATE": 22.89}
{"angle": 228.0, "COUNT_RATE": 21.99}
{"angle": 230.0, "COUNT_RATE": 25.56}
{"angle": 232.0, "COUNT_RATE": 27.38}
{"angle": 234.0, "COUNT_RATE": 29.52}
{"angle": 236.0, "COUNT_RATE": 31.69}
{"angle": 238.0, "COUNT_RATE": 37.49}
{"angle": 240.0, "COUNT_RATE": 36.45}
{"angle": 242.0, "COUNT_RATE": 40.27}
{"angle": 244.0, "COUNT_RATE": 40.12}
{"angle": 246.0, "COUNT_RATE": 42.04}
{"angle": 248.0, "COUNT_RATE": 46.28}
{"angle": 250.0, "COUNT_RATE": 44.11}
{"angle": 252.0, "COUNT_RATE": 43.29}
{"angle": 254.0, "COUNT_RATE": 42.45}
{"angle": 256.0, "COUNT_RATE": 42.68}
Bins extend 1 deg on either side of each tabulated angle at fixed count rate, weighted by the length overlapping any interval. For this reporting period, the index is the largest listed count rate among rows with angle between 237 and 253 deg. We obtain 46.28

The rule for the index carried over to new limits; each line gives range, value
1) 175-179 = 38.84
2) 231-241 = 37.49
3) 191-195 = 43.79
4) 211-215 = 38.24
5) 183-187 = 39.49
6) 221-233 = 27.38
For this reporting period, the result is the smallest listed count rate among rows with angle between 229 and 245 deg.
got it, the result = 25.56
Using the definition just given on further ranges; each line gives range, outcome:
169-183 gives 36.42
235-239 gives 31.69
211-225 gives 20.66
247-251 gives 44.11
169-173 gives 38.27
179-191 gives 37.89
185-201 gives 39.39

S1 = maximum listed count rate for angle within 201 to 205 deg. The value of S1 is 45.66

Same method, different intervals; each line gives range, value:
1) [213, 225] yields 32.97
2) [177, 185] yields 38.28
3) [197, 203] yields 44.77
